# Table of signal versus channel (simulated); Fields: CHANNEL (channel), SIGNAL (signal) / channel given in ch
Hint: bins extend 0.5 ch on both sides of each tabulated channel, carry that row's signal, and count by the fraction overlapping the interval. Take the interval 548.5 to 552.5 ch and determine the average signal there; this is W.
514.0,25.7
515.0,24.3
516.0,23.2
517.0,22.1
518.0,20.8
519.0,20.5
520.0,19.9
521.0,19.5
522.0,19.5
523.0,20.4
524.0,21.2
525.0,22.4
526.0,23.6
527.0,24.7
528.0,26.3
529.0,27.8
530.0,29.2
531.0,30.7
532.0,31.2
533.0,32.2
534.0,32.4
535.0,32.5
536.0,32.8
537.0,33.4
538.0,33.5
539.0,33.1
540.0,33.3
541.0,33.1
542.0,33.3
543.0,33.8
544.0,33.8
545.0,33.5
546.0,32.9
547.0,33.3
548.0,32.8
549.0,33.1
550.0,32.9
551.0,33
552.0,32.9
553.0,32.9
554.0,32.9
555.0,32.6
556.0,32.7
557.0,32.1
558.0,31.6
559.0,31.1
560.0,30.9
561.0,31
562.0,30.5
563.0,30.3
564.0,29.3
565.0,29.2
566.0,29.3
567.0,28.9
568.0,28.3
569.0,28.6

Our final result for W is 33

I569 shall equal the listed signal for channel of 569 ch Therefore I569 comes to 28.6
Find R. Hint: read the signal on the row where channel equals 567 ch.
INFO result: 28.9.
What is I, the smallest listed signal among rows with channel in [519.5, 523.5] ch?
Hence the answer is 19.5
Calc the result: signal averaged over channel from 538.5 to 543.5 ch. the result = 33.3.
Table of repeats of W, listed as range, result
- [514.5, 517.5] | 23.2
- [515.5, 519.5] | 21.6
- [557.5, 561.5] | 31.1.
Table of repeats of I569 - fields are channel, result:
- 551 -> 33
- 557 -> 32.1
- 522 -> 19.5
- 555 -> 32.6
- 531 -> 30.7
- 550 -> 32.9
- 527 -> 24.7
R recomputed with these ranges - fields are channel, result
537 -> 33.4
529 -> 27.8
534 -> 32.4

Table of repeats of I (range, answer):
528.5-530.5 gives 27.8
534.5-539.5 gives 32.5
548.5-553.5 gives 32.9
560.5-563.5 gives 30.3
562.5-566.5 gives 29.2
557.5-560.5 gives 30.9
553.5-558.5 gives 31.6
